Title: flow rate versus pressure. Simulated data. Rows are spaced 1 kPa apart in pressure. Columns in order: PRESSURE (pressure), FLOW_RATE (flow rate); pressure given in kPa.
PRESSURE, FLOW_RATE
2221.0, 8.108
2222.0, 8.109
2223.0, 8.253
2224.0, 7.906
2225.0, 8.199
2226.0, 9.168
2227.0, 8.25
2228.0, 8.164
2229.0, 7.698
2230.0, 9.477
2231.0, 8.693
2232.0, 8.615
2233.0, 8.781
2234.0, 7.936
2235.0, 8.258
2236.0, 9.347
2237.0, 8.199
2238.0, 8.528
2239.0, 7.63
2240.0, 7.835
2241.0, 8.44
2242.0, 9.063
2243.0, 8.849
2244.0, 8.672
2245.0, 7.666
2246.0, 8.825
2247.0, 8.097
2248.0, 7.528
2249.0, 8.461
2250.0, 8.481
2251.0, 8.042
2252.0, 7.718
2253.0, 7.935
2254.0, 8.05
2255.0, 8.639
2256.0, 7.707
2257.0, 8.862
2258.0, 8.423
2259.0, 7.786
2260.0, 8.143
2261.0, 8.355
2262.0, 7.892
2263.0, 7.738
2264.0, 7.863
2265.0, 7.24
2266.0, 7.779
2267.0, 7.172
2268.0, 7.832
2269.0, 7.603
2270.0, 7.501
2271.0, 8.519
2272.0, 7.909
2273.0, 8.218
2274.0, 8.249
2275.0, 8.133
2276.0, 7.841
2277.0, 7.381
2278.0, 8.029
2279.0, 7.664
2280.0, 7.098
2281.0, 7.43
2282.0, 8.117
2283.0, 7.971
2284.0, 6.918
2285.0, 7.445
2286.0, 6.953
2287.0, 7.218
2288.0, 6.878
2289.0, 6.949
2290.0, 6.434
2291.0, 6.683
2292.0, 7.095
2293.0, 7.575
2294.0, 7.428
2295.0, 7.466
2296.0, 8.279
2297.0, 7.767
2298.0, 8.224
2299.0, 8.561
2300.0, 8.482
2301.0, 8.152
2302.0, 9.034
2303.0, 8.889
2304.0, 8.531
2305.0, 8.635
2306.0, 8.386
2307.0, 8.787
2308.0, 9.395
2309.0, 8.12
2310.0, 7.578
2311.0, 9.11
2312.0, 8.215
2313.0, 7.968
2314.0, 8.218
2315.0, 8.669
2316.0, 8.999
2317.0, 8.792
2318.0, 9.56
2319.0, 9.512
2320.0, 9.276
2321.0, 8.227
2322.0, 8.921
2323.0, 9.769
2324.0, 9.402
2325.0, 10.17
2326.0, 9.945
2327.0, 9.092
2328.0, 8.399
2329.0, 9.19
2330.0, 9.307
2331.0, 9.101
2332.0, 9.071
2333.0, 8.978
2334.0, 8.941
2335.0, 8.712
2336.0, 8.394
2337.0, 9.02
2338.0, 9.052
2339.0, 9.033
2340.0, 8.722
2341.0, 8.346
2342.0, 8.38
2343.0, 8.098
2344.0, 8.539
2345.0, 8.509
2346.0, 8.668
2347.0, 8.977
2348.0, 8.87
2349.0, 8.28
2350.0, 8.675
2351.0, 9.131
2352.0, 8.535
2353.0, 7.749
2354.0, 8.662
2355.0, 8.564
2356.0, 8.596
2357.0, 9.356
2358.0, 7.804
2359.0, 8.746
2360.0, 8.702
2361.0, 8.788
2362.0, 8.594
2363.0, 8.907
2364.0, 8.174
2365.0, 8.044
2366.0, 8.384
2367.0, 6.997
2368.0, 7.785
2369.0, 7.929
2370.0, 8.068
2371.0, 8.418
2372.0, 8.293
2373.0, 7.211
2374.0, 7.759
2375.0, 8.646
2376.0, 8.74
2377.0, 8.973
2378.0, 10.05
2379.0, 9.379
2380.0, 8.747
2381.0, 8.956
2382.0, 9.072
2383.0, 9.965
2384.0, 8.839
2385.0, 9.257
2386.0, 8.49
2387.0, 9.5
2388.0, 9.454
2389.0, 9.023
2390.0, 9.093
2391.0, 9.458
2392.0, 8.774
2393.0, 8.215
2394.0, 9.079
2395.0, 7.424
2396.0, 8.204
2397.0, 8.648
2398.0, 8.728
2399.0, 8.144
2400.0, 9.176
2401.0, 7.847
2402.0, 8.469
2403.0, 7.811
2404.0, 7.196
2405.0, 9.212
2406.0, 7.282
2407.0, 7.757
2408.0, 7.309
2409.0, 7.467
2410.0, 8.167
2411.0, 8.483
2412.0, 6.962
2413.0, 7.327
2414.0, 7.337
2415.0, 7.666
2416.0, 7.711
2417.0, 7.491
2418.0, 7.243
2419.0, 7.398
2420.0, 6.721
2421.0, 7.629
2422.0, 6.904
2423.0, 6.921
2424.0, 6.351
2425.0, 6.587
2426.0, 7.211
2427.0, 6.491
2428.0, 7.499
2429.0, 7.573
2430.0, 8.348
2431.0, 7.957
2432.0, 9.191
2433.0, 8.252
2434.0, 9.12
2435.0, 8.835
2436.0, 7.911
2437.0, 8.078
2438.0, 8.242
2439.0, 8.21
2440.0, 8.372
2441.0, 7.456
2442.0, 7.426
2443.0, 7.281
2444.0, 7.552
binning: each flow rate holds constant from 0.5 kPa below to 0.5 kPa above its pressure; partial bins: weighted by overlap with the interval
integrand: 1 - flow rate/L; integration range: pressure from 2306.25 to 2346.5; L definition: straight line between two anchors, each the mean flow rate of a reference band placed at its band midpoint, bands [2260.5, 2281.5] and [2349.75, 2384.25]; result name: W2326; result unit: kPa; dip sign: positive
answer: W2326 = -3.1 kPa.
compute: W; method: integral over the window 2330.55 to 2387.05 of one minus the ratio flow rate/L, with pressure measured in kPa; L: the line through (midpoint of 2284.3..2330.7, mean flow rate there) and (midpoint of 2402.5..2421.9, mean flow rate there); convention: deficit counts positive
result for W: -4.6 kPa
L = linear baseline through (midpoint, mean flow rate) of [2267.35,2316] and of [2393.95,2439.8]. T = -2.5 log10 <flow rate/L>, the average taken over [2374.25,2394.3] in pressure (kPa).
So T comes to -0.16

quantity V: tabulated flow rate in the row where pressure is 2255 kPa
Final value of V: 8.639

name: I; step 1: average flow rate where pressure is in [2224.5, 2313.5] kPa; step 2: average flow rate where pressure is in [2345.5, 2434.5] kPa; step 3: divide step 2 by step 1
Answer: 1.02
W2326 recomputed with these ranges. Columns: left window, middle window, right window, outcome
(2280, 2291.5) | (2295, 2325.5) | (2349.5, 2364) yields -4.1 kPa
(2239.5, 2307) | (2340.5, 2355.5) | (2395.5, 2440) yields -1.3 kPa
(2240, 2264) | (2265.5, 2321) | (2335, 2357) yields 2.6 kPa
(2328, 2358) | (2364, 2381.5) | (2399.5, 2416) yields -0.1 kPa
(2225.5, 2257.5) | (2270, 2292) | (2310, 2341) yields 2.9 kPa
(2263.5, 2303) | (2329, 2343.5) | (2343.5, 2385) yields -1.0 kPa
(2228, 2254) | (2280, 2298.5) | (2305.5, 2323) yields 2.6 kPa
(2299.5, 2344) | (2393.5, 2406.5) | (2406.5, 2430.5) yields -1.0 kPa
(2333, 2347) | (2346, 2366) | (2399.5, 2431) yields -0.4 kPa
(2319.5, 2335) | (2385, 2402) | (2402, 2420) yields -1.6 kPa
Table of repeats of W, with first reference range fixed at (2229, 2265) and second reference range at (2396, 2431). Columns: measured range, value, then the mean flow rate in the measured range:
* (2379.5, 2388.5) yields -1.6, 9.14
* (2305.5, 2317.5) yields -0.7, 8.52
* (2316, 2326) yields -1.7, 9.31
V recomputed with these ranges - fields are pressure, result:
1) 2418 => 7.243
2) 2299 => 8.561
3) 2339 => 9.033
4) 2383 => 9.965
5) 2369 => 7.929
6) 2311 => 9.11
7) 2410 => 8.167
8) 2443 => 7.281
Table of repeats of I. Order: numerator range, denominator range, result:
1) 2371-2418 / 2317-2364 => 0.95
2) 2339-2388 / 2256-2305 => 1.10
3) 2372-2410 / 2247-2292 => 1.11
